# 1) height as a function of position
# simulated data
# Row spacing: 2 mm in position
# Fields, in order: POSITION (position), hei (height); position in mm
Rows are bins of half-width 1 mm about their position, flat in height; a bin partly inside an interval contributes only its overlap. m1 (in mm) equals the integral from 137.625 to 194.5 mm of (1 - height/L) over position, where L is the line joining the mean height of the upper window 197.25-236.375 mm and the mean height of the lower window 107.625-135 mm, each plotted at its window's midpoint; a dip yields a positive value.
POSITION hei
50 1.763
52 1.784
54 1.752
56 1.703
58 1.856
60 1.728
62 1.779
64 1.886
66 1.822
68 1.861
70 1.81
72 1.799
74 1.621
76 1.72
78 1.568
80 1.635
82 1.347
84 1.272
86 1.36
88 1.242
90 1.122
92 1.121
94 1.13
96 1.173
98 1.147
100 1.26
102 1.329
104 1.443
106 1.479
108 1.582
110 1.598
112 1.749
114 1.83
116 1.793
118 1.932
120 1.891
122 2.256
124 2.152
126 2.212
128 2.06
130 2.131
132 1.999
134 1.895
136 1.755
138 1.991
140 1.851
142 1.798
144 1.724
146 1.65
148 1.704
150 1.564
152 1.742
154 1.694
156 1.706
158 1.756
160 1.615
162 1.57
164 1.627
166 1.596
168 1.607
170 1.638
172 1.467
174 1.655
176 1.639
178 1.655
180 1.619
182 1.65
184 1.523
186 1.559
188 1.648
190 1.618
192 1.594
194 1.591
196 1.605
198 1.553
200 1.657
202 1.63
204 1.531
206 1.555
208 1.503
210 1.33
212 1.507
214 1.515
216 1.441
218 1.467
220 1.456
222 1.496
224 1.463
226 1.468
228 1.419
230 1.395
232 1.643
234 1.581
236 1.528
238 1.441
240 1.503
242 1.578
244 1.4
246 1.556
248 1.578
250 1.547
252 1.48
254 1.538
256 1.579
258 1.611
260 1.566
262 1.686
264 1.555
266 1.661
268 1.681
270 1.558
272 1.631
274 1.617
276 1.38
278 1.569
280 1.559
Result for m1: 2.7 mm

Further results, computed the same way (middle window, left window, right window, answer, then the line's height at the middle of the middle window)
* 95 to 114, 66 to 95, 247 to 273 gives 0.8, 1.5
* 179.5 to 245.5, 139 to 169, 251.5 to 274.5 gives 4.4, 1.64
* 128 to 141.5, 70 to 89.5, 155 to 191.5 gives -3.1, 1.58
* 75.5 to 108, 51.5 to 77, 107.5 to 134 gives 9.1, 1.86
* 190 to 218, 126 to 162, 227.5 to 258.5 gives 1.6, 1.64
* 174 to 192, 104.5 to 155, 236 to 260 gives 0.9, 1.7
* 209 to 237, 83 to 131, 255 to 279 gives 2.0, 1.59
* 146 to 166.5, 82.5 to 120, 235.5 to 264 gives -2.6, 1.47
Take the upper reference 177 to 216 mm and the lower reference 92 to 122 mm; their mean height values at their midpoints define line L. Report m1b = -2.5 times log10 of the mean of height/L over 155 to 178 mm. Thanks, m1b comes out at -0.048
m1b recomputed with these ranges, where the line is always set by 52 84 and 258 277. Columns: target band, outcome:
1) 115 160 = -0.12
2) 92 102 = 0.39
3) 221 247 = 0.08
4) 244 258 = 0.04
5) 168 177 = 0.03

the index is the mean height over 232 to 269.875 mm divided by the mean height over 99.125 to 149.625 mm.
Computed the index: 0.9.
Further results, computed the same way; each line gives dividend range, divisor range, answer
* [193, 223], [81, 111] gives 1.16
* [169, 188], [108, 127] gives 0.84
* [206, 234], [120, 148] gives 0.76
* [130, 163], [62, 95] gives 1.15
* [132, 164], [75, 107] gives 1.30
